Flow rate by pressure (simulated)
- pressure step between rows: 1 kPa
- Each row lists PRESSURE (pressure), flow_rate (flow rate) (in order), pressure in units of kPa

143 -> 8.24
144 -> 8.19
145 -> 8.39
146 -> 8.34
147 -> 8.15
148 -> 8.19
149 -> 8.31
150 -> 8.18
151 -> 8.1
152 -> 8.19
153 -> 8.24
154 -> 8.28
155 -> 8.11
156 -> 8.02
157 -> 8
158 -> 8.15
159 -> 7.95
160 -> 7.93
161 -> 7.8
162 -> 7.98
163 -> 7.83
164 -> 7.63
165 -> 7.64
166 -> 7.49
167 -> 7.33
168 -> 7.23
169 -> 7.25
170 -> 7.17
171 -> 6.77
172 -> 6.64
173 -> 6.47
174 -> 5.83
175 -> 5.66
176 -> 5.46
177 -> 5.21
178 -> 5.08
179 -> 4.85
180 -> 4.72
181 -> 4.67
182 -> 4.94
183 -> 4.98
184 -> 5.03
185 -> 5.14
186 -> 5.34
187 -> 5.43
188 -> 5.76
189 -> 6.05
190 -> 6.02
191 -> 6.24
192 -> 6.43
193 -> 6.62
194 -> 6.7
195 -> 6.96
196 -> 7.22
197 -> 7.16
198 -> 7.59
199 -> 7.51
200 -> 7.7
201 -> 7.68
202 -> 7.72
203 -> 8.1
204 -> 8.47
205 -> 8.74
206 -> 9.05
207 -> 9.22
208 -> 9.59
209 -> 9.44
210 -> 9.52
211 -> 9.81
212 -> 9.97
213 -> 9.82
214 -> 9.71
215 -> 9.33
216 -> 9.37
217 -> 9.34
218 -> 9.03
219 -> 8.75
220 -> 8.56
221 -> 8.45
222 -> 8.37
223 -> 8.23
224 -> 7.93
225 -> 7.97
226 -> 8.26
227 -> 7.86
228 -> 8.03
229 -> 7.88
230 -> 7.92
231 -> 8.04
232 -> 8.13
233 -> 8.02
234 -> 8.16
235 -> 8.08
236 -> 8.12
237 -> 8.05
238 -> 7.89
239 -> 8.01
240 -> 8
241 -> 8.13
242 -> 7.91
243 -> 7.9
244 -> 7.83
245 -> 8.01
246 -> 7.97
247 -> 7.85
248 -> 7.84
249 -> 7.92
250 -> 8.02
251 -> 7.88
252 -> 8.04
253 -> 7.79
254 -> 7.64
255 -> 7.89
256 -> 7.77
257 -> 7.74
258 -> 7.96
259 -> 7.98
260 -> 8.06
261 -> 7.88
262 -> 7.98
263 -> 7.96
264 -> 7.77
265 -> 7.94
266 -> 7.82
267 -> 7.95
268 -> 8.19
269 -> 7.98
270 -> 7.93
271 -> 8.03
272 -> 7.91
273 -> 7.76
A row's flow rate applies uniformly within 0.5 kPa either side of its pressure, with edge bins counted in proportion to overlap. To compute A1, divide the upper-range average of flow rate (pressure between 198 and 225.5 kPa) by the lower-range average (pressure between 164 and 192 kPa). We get 1.47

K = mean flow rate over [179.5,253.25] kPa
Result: 7.76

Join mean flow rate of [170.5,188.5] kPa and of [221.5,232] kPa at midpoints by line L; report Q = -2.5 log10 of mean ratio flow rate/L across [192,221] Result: -0.22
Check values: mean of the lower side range 5.44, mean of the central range 8.49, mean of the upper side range 8.05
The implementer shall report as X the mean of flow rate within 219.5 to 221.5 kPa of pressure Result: 8.5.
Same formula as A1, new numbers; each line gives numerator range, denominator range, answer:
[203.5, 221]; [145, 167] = 1.15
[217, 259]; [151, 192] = 1.22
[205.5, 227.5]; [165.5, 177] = 1.36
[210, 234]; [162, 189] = 1.42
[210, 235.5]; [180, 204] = 1.35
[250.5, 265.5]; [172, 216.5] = 1.11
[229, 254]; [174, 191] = 1.50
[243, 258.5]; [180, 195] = 1.39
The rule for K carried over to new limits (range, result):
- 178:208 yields 6.65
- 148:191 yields 6.75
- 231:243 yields 8.04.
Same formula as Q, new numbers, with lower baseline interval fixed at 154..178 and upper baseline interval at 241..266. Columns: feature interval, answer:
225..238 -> -0.04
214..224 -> -0.16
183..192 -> 0.29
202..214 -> -0.22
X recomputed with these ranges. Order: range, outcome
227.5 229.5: 7.96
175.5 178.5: 5.25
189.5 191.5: 6.13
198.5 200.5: 7.61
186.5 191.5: 5.9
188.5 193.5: 6.27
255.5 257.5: 7.75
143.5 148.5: 8.25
